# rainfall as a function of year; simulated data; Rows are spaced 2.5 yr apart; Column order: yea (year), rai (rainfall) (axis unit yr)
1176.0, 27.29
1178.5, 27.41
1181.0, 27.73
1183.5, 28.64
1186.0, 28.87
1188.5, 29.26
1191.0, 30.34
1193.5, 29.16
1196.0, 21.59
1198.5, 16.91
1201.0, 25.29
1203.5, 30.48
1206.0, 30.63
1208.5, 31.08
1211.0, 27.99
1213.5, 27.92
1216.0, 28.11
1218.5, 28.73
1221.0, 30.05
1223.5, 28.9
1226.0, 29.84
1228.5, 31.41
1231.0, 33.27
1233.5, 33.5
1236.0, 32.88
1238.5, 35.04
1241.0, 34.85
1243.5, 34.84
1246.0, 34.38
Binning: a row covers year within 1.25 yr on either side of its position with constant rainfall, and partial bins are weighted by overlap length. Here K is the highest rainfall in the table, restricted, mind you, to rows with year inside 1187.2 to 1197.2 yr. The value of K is 30.34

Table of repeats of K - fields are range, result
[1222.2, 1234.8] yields 33.5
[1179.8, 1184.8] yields 28.64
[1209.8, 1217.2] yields 28.11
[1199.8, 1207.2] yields 30.63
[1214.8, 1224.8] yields 30.05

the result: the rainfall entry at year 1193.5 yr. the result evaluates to 29.16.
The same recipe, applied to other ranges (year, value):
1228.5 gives 31.41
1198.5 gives 16.91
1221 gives 30.05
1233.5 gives 33.5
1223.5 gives 28.9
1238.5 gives 35.04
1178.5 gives 27.41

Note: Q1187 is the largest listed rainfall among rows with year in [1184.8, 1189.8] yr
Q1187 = 29.26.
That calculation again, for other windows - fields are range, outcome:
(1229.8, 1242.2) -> 35.04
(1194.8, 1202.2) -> 25.29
